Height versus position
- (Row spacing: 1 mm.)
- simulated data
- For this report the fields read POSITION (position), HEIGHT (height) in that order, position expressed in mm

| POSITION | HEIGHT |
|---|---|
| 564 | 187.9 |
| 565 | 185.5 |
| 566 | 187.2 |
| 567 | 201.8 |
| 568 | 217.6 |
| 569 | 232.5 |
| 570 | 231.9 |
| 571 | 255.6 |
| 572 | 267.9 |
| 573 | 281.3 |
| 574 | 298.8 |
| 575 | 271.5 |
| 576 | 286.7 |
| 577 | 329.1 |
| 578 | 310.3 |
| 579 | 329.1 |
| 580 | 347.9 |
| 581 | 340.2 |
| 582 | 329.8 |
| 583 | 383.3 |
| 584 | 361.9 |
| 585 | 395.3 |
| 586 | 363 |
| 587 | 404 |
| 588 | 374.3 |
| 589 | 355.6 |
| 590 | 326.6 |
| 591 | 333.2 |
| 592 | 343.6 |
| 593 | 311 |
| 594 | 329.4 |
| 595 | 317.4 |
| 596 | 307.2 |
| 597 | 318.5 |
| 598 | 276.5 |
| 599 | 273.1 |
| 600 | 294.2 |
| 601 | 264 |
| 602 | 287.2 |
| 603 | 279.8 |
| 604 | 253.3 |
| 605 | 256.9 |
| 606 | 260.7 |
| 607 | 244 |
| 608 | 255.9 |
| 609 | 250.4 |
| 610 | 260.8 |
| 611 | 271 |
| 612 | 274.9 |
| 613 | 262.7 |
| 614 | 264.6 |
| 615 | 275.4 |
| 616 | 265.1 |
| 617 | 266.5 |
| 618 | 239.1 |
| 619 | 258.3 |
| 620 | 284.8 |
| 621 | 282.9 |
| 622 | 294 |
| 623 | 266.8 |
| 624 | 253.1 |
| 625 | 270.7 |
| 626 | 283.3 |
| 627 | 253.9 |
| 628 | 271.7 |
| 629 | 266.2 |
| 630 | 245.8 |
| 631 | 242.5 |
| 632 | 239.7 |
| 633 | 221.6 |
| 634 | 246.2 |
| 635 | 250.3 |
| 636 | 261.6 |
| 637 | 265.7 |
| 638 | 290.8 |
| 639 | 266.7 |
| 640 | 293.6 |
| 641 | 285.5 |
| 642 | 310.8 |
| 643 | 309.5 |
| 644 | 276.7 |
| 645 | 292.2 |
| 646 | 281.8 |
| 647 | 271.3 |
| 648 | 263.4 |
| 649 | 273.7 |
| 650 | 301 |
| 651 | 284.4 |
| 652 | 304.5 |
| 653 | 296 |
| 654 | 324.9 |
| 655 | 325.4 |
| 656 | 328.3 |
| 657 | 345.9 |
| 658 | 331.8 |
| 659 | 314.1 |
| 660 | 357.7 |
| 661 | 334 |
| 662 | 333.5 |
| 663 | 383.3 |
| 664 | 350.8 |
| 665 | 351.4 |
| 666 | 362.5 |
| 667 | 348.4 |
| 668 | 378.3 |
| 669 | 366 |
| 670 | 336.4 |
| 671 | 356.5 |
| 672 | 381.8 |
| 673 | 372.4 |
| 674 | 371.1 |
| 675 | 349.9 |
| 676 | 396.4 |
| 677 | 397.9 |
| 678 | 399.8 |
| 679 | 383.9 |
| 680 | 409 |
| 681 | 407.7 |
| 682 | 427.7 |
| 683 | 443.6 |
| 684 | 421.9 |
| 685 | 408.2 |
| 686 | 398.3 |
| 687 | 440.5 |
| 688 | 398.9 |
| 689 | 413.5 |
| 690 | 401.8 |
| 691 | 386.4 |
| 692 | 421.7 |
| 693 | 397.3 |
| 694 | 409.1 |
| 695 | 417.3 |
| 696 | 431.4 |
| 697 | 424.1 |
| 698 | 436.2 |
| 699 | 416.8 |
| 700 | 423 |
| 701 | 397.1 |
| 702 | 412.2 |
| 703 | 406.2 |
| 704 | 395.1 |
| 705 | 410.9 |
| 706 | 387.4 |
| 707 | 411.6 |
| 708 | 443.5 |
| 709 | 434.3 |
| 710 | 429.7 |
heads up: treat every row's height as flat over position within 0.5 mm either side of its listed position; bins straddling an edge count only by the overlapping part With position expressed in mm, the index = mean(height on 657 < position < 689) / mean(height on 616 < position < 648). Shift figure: 1.40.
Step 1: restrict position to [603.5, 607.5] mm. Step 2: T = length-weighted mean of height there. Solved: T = 254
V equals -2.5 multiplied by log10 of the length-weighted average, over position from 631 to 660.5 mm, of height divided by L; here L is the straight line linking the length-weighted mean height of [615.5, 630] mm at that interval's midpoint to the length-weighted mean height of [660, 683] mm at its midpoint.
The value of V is 0.104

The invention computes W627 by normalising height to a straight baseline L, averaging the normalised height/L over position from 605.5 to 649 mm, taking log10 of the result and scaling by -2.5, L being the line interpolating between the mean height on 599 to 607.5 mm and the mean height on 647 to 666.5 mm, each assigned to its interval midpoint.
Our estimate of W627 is 0.10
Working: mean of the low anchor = 268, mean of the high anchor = 323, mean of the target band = 267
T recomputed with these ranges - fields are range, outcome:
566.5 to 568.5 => 210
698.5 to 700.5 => 420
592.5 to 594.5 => 320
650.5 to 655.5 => 307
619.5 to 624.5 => 276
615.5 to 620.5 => 263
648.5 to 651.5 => 286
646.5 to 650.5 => 277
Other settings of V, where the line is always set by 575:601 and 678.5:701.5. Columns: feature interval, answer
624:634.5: 0.39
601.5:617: 0.30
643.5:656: 0.29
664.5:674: 0.10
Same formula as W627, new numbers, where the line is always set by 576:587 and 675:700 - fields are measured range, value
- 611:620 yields 0.36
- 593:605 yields 0.23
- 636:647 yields 0.32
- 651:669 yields 0.17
